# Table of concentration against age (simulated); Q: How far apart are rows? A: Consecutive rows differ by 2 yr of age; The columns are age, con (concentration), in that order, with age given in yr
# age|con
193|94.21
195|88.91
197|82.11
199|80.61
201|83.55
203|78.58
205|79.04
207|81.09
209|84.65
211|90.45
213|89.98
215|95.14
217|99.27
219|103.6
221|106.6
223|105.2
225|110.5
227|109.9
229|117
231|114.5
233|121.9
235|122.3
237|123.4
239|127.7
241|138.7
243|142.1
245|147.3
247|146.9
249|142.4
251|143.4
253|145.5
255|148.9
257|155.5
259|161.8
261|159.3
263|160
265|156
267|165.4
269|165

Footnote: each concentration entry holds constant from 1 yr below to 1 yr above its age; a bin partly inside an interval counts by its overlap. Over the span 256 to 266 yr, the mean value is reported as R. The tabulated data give 159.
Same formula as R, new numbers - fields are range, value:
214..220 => 99.3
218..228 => 107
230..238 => 121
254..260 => 155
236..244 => 133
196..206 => 80.8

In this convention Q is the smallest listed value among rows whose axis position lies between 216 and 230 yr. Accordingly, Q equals 99.27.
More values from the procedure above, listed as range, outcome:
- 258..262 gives 159.3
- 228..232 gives 114.5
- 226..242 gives 109.9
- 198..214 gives 78.58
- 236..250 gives 123.4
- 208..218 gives 84.65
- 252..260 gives 145.5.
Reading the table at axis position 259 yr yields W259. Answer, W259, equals 161.8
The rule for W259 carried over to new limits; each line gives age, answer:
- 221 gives 106.6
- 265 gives 156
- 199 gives 80.61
